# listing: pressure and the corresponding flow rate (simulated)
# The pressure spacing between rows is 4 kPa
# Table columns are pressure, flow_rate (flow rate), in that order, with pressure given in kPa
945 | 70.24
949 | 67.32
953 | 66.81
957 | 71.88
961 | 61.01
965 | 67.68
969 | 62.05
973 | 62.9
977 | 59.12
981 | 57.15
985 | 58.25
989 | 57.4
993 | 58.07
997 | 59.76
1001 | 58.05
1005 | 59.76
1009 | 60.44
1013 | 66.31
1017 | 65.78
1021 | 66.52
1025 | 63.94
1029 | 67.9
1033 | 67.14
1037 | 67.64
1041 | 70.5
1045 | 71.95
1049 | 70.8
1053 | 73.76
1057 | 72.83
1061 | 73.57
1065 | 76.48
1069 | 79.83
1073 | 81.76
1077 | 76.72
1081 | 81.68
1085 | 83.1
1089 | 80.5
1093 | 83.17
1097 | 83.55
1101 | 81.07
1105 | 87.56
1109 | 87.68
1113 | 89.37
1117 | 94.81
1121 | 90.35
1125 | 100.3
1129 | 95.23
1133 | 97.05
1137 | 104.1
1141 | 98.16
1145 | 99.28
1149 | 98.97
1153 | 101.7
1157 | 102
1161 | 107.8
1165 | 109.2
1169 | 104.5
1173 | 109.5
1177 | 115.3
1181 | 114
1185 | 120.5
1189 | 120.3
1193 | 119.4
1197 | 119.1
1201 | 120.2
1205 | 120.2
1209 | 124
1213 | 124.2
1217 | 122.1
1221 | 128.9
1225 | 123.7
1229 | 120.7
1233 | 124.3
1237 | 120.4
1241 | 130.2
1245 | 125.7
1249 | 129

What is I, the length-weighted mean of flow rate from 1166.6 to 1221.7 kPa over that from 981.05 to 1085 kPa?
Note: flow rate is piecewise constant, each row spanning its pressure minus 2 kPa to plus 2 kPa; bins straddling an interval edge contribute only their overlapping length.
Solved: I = 1.73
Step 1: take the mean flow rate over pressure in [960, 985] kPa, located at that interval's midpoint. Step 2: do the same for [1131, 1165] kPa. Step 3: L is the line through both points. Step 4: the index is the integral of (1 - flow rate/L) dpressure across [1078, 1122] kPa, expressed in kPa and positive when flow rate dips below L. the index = 2.5 kPa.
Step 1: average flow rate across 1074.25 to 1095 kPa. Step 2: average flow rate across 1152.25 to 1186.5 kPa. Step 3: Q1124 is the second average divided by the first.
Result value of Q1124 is 1.35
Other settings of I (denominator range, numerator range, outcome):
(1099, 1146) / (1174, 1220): 1.28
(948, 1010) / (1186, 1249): 2.00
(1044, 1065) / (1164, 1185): 1.53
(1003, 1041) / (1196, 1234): 1.88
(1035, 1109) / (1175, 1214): 1.54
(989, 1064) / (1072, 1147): 1.35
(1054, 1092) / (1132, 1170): 1.30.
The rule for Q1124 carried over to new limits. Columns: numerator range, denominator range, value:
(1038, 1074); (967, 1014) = 1.24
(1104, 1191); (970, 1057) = 1.60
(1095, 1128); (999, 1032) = 1.41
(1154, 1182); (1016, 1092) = 1.48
